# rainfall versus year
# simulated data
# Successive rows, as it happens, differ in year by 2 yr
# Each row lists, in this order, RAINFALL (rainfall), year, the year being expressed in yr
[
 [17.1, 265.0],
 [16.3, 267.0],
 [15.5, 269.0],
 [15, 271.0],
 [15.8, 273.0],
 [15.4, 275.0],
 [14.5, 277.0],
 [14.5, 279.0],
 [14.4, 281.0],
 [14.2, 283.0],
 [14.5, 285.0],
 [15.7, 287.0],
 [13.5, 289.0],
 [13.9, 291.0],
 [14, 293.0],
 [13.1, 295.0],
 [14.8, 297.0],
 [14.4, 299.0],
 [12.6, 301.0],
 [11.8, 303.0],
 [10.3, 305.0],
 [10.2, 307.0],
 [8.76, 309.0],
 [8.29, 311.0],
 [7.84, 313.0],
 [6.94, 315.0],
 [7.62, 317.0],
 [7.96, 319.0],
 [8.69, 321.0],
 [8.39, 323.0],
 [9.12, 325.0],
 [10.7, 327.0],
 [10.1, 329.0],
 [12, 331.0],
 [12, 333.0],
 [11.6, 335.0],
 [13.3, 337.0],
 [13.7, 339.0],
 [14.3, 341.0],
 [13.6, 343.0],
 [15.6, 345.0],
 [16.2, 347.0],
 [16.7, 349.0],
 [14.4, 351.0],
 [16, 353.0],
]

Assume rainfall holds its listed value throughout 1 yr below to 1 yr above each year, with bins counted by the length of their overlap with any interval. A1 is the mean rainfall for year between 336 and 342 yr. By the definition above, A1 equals 13.8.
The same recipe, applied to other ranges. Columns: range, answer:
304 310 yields 9.75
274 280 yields 14.8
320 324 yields 8.54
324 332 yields 10.5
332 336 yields 11.8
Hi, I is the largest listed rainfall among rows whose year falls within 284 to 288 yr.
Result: 15.7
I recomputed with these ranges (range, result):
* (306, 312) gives 10.2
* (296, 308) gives 14.8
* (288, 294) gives 14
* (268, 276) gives 15.8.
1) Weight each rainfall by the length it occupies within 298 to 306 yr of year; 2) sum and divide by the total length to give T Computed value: 12.3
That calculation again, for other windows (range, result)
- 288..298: 13.9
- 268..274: 15.4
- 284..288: 15.1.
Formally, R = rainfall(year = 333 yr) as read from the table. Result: 12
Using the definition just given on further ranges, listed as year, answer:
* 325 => 9.12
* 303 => 11.8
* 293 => 14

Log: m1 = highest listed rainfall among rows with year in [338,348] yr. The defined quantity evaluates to 16.2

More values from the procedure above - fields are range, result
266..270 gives 16.3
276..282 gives 14.5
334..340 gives 13.7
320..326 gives 9.12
